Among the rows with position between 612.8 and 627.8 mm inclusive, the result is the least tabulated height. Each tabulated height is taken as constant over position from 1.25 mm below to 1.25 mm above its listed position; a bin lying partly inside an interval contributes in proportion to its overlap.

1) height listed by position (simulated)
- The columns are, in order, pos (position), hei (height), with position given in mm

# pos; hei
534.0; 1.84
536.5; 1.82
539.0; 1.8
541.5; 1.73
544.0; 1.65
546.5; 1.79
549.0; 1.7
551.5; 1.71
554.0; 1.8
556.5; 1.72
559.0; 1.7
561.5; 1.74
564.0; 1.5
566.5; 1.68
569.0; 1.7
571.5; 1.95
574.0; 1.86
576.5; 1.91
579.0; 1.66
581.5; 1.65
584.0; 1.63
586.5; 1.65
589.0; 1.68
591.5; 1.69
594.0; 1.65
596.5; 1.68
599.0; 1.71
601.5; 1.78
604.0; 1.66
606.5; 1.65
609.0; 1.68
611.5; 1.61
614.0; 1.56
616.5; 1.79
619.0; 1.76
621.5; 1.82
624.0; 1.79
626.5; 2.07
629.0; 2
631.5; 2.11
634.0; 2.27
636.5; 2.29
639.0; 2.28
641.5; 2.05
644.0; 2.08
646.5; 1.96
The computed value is 1.56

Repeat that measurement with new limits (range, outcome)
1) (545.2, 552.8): 1.7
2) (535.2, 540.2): 1.8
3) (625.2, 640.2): 2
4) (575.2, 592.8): 1.63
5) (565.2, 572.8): 1.68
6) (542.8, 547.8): 1.65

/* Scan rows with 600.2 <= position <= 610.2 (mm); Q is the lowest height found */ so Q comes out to 1.65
